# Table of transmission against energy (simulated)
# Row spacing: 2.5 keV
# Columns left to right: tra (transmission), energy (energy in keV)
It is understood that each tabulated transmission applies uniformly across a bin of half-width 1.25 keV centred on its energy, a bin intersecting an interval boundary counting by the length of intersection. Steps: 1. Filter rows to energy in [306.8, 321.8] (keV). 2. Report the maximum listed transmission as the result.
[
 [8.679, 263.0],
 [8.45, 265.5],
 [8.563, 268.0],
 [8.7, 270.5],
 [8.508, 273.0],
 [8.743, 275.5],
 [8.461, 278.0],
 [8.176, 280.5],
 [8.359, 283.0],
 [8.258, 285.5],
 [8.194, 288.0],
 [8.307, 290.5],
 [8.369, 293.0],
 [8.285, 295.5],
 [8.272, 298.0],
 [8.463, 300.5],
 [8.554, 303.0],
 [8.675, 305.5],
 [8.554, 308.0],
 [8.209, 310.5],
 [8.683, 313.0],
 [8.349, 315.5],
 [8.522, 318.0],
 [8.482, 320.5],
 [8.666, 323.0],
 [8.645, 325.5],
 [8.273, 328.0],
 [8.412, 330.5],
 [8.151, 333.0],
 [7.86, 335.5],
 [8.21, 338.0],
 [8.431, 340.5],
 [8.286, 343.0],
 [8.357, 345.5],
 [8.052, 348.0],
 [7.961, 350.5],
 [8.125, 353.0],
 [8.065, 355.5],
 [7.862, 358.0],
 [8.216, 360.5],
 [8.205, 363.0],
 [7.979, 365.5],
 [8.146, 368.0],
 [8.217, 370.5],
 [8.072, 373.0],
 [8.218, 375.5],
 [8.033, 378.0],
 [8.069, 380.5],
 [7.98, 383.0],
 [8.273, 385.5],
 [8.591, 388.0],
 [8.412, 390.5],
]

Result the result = 8.683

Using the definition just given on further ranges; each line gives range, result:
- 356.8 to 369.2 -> 8.216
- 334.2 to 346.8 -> 8.431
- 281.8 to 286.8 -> 8.359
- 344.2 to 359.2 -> 8.357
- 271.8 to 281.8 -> 8.743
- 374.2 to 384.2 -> 8.218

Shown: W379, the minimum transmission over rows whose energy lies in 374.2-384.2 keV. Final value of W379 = 7.98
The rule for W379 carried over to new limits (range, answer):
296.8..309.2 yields 8.272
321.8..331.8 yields 8.273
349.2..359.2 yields 7.862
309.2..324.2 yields 8.209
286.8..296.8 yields 8.194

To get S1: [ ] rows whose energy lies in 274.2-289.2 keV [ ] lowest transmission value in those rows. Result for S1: 8.176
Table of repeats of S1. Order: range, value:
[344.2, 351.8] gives 7.961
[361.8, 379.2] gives 7.979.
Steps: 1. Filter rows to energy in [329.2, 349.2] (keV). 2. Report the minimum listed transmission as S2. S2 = 7.86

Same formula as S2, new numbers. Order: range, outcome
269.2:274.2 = 8.508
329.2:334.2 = 8.151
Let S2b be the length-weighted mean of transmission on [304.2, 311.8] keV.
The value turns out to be 8.48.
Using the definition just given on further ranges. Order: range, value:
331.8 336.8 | 8.01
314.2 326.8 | 8.53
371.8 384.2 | 8.07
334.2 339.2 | 8.03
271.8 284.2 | 8.45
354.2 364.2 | 8.09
